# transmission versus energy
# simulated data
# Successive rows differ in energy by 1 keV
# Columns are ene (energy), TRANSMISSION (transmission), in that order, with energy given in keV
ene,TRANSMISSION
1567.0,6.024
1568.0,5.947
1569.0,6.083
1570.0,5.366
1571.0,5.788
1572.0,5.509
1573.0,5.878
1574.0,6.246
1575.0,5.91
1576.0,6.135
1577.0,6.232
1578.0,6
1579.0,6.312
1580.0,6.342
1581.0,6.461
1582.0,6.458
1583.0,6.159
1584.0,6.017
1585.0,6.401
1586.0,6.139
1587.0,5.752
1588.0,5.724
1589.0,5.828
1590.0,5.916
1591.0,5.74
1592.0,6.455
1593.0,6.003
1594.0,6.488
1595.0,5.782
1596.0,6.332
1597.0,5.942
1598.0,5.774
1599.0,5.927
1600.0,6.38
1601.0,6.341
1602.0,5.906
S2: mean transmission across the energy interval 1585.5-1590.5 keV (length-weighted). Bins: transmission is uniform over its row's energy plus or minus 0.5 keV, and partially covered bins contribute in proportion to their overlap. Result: 5.87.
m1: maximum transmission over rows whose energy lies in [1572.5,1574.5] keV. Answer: 6.246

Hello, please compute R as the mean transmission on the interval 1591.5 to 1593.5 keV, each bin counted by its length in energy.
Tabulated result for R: 6.23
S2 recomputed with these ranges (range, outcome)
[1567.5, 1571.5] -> 5.8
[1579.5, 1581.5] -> 6.4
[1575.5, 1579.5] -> 6.17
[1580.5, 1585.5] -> 6.3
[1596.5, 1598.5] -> 5.86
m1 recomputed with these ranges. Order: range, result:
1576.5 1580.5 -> 6.342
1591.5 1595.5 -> 6.488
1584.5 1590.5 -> 6.401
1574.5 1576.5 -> 6.135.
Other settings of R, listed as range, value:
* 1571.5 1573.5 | 5.69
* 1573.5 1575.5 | 6.08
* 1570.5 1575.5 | 5.87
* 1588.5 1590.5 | 5.87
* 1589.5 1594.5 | 6.12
